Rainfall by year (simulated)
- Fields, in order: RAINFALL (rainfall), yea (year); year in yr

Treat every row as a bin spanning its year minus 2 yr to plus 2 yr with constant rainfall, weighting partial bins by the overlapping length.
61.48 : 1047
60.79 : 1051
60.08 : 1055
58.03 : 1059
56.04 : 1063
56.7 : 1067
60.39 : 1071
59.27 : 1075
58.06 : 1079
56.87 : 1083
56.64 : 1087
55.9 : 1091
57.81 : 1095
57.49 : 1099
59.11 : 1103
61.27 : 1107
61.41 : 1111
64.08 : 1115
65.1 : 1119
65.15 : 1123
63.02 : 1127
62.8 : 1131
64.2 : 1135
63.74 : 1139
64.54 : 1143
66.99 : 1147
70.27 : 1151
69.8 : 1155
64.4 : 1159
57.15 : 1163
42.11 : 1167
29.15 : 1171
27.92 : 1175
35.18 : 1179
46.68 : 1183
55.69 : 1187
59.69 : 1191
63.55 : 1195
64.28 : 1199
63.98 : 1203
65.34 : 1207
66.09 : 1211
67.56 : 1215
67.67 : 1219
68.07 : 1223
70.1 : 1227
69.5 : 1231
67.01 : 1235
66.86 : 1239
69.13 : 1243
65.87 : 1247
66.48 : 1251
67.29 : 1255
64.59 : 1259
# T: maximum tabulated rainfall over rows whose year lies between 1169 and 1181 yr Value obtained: 35.18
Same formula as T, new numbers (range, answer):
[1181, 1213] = 66.09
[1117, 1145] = 65.15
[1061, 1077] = 60.39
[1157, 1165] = 64.4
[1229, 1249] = 69.5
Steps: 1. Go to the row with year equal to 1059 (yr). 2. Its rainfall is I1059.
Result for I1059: 58.03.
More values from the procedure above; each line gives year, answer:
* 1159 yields 64.4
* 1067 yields 56.7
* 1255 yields 67.29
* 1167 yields 42.11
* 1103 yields 59.11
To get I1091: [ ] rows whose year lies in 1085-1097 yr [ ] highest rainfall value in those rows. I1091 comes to 57.81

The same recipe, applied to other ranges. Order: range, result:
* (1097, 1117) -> 64.08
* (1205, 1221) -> 67.67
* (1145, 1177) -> 70.27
